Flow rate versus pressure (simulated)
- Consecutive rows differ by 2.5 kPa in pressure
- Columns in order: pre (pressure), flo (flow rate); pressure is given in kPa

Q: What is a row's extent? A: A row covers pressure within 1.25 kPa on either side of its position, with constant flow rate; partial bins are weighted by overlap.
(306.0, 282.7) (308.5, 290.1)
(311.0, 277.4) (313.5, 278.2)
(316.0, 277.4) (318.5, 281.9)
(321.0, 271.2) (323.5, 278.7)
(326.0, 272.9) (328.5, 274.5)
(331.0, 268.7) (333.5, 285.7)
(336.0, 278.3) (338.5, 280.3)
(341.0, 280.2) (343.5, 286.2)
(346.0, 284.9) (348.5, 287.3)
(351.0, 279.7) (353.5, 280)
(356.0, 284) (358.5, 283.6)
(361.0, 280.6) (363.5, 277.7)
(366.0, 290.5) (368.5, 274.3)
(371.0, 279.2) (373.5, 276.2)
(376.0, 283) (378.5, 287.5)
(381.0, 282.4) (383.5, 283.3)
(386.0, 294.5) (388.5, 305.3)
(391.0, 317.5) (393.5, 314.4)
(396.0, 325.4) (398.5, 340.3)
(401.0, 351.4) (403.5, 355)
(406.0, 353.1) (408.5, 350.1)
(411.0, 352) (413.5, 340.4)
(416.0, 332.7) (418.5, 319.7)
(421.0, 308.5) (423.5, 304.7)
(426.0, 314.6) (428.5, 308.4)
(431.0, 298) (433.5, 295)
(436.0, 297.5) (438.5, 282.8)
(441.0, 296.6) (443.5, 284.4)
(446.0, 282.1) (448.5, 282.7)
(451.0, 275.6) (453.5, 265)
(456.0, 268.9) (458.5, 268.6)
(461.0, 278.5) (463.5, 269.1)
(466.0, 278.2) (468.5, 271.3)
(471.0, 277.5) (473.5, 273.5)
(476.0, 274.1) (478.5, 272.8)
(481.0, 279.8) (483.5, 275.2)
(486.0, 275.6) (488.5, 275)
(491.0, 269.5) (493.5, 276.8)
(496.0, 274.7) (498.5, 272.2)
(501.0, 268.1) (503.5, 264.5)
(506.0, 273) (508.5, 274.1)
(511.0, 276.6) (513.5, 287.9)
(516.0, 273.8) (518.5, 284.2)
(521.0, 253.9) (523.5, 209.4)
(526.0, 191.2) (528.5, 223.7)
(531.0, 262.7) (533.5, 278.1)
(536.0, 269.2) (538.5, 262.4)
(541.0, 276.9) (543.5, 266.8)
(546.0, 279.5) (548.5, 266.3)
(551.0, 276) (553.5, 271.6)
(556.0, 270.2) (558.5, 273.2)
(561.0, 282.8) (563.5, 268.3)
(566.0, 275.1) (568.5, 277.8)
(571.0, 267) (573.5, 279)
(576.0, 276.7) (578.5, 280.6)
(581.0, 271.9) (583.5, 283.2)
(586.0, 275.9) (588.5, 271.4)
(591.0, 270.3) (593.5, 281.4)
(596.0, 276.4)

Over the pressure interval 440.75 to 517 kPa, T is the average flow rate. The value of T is 275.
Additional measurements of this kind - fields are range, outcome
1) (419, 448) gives 298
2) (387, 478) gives 303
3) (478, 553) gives 266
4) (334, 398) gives 288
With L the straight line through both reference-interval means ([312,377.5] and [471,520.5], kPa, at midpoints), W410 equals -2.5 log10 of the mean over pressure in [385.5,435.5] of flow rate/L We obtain -0.168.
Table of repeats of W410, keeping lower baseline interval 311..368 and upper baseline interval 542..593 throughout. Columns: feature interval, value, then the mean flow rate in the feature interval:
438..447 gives -0.04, 287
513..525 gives 0.07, 259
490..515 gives 0.01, 274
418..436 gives -0.10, 306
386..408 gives -0.19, 331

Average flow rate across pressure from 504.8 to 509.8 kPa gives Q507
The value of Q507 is 274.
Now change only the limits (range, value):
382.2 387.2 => 289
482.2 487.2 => 275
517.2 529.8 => 233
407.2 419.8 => 339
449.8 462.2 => 271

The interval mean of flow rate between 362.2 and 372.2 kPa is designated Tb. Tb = 280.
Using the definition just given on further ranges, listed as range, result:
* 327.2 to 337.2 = 277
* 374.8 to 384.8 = 284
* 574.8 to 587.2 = 278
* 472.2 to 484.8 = 275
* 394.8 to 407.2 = 345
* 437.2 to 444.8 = 288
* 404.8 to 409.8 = 352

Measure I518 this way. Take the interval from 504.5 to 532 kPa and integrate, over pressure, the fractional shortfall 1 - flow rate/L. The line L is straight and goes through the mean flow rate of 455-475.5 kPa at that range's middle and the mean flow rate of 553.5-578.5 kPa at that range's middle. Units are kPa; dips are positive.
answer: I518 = 1.85 kPa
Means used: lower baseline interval 273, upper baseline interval 275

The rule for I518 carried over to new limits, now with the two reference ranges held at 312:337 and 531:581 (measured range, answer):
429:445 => -1.0 kPa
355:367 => -0.3 kPa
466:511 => 0.1 kPa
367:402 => -3.1 kPa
